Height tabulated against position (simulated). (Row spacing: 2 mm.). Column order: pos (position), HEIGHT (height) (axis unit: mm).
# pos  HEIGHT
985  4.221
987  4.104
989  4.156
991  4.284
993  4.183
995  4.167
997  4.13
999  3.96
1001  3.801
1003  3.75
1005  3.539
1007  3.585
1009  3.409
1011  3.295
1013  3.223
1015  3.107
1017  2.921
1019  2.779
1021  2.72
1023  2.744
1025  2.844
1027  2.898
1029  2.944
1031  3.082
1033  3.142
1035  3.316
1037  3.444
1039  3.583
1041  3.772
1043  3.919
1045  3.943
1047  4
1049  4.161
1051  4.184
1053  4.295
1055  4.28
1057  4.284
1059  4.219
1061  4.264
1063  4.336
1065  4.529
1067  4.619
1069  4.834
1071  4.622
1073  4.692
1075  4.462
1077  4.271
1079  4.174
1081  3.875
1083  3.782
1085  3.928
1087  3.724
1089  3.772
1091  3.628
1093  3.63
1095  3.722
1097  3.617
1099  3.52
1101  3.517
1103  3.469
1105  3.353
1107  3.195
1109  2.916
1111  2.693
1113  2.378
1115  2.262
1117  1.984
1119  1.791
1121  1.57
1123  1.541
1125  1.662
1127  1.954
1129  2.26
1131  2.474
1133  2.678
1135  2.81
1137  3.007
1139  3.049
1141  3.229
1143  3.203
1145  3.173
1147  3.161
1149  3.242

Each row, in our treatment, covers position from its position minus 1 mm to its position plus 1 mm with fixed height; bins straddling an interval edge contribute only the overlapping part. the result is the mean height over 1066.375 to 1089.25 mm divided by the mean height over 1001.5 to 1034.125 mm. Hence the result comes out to 1.4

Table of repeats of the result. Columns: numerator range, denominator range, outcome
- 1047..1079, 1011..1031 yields 1.49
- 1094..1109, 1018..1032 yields 1.21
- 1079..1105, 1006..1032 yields 1.21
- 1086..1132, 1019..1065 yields 0.77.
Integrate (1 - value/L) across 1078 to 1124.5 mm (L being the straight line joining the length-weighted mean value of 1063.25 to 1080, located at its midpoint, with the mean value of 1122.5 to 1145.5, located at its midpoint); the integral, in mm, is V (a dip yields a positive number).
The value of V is 6.9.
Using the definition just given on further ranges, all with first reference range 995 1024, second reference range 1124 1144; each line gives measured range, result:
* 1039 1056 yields -4.79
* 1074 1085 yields -4.21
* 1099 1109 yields -1.91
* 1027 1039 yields 0.17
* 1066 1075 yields -4.93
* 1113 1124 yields 3.42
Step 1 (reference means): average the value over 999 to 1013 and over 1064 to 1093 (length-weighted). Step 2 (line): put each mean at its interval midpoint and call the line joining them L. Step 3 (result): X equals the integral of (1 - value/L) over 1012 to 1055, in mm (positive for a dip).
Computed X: 4.6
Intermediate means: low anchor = 3.57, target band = 3.4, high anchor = 4.19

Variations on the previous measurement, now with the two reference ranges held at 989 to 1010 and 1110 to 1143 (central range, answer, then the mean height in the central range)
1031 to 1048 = -1.0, 3.61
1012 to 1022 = 2.0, 2.95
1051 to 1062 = -3.6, 4.26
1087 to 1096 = -2.9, 3.69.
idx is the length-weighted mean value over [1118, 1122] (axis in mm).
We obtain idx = 1.68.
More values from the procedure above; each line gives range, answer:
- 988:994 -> 4.21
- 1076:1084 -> 4.03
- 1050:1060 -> 4.25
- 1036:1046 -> 3.73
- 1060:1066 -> 4.38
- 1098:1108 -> 3.41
